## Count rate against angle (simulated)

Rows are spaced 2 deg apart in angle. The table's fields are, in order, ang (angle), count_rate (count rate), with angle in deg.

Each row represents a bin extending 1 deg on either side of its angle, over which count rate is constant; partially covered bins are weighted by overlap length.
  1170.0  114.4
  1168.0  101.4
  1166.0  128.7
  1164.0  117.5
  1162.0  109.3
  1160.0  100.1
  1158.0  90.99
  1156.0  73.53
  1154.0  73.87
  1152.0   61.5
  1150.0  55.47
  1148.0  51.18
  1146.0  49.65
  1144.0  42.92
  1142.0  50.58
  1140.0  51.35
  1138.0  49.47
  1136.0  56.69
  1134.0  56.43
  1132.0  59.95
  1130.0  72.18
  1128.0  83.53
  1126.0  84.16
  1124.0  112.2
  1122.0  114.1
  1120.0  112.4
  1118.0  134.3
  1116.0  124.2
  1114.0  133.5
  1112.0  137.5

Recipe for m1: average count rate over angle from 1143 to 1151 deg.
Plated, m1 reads 49.8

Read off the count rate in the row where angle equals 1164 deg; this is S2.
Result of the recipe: 117.5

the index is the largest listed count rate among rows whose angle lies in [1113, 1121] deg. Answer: 134.3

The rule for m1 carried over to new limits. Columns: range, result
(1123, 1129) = 93.3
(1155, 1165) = 98.3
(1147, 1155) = 60.5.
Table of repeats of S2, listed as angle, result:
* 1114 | 133.5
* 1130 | 72.18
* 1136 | 56.69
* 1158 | 90.99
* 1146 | 49.65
